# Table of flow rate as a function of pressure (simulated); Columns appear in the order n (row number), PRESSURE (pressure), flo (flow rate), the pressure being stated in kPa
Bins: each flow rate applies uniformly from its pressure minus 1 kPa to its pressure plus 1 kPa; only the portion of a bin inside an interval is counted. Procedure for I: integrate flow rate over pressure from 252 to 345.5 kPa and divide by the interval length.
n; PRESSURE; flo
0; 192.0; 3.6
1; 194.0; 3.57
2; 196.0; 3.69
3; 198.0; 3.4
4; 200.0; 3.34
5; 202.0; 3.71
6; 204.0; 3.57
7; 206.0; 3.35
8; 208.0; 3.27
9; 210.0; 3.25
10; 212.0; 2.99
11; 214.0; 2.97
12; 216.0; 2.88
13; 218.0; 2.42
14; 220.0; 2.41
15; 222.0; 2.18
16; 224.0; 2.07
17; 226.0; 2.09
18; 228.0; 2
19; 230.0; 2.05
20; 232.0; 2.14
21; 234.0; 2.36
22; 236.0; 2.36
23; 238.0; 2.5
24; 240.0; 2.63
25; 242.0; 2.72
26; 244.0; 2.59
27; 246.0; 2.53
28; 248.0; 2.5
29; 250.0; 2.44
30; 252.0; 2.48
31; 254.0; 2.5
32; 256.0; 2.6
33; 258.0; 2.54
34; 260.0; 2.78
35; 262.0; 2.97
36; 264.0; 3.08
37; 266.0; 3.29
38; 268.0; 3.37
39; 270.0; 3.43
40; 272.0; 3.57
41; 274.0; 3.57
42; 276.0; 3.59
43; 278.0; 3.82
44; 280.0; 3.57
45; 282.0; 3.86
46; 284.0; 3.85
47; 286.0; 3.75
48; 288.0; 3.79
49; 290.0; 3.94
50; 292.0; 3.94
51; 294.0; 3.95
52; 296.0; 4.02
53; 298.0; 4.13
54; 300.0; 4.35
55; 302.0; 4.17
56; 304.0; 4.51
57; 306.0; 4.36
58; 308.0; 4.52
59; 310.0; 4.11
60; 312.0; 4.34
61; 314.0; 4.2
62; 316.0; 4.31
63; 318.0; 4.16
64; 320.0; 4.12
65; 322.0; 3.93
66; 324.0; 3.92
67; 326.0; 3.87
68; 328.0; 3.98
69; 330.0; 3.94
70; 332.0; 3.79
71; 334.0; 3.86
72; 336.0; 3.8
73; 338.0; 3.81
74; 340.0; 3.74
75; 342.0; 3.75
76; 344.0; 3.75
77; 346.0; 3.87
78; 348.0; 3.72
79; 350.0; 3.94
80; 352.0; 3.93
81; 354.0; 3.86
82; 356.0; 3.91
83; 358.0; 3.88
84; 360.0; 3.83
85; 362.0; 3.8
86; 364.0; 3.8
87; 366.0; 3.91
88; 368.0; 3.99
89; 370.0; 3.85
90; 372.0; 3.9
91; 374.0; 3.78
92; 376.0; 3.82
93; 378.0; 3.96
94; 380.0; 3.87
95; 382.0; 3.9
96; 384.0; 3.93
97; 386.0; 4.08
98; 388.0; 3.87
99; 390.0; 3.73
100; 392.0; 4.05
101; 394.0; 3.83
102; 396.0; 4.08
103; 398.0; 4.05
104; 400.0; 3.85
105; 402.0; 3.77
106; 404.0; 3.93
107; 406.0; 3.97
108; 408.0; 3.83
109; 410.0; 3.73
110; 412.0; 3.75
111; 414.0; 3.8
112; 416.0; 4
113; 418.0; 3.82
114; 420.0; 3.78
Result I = 3.75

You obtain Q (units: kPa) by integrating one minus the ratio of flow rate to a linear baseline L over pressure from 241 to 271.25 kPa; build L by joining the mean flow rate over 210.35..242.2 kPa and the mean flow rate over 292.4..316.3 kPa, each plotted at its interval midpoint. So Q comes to 3.2 kPa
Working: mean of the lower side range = 2.43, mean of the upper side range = 4.24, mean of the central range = 2.79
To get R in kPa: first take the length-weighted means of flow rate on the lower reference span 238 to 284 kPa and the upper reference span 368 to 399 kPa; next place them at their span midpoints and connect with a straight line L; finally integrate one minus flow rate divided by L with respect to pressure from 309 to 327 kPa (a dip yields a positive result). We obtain -3.5 kPa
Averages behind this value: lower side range 3.03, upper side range 3.92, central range 4.11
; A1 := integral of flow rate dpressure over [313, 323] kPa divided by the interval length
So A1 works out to 4.14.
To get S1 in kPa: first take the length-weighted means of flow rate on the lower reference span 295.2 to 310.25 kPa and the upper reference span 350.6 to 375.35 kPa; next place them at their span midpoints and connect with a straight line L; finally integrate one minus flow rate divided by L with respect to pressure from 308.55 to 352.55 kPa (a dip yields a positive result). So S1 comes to 1.5 kPa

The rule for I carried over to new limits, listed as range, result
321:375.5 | 3.86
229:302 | 3.17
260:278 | 3.35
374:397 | 3.91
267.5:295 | 3.72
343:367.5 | 3.85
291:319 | 4.22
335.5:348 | 3.78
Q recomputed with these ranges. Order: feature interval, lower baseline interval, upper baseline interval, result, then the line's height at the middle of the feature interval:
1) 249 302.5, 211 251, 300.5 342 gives -3.0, 3.25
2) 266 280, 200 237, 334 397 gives -1.8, 3.13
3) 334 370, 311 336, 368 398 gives 1.2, 3.97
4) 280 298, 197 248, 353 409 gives -3.8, 3.21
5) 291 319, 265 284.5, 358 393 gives -4.1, 3.68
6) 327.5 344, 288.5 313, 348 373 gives 0.7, 4.01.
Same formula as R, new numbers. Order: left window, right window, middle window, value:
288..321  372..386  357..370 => 0.3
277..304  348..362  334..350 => 0.4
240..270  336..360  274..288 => -3.1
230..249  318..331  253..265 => 0.3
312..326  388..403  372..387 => 0.2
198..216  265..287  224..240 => 5.5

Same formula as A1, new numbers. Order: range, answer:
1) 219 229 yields 2.15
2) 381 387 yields 3.97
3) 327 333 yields 3.9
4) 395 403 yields 3.94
